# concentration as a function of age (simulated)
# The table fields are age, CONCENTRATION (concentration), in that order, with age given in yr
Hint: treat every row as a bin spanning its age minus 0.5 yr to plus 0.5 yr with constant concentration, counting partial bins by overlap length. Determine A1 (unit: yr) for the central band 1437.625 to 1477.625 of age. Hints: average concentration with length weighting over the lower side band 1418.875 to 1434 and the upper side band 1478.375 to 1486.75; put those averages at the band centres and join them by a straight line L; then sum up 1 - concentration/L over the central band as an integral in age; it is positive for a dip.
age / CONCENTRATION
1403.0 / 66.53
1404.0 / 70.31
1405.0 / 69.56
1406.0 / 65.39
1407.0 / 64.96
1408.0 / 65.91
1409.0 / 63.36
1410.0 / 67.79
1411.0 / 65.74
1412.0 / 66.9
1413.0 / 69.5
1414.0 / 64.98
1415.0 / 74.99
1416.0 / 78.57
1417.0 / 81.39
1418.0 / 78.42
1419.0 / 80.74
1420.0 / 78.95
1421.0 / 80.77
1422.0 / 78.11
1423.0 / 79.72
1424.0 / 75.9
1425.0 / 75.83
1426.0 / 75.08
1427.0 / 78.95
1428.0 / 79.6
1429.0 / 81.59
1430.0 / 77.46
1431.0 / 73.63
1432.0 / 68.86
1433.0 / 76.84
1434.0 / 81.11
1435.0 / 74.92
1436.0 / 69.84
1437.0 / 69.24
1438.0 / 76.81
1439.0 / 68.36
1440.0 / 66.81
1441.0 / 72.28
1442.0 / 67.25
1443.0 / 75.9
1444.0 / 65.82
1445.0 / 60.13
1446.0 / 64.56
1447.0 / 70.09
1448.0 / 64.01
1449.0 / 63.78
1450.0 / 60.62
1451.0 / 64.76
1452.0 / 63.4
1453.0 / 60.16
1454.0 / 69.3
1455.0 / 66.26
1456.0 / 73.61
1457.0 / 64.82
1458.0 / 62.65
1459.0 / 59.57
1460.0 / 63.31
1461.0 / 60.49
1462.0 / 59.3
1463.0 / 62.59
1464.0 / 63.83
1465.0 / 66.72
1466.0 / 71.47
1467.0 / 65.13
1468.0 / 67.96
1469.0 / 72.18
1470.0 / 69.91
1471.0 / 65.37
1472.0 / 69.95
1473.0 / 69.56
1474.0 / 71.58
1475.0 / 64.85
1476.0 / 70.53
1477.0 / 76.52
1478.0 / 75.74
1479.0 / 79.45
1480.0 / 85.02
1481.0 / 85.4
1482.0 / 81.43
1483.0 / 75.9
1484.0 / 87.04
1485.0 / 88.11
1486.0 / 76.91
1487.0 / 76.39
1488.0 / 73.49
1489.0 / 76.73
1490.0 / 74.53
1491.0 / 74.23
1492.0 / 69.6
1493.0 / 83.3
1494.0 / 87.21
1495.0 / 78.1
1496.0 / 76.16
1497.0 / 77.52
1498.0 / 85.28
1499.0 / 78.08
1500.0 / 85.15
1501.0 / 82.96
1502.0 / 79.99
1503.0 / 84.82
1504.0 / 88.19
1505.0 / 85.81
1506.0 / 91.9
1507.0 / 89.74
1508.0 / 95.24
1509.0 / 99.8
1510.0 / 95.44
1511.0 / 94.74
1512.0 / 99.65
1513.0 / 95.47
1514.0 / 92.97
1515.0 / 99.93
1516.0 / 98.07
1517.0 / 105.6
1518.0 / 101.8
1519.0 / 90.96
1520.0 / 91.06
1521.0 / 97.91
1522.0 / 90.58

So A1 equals 6.6 yr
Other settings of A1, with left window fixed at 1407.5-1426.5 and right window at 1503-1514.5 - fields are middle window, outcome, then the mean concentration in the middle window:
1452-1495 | 7.0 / 71.8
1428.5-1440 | 0.5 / 74.1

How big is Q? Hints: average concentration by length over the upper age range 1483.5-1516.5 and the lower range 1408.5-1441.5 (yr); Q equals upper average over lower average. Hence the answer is 1.15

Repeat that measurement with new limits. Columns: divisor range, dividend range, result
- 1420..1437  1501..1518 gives 1.22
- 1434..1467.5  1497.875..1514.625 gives 1.35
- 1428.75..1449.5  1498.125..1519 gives 1.30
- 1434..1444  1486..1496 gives 1.08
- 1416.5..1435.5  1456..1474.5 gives 0.85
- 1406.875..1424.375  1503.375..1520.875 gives 1.30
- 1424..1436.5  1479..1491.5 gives 1.05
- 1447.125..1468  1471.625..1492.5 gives 1.18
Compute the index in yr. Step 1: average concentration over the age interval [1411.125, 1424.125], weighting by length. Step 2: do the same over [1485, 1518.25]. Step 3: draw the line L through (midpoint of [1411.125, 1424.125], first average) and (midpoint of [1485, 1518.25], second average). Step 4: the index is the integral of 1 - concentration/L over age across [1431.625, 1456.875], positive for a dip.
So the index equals 3.4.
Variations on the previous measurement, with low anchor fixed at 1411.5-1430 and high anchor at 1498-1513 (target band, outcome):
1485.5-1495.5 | 1.2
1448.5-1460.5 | 2.6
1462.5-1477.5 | 2.8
